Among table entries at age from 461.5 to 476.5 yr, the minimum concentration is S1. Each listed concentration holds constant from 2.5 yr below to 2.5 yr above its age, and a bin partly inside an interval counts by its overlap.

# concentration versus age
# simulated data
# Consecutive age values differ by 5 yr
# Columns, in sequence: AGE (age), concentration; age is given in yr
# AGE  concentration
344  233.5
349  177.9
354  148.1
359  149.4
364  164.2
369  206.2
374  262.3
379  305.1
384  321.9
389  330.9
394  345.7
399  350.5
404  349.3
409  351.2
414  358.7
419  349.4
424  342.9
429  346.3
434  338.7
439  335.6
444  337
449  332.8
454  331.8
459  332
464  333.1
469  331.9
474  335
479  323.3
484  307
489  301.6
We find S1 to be 331.9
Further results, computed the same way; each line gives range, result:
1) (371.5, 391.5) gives 262.3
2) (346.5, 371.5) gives 148.1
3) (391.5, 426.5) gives 342.9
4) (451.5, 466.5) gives 331.8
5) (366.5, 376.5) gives 206.2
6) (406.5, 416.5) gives 351.2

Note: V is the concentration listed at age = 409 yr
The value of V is 351.2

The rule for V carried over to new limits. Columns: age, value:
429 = 346.3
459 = 332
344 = 233.5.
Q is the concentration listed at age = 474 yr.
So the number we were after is 335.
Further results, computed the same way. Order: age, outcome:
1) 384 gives 321.9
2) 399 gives 350.5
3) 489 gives 301.6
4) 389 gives 330.9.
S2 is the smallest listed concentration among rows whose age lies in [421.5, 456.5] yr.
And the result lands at 331.8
